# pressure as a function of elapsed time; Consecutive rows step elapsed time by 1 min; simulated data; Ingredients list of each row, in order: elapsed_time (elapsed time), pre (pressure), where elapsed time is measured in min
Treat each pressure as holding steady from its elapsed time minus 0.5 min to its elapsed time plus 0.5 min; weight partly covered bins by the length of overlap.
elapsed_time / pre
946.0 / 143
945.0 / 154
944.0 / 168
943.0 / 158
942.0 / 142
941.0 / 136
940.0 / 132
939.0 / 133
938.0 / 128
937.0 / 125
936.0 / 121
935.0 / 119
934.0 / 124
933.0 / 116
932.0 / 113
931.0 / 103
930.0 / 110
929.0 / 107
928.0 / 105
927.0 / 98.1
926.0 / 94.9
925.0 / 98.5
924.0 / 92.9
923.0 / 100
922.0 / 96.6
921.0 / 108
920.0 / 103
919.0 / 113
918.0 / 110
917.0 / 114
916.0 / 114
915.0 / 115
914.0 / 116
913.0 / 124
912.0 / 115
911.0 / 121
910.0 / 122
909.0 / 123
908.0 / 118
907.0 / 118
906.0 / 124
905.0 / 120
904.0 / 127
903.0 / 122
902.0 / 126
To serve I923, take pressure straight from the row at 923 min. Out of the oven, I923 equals 100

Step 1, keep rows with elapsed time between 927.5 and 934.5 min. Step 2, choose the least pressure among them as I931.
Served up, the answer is 103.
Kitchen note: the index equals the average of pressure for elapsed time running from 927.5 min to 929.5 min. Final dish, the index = 106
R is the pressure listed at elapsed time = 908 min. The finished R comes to 118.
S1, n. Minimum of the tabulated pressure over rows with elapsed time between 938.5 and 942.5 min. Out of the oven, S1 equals 132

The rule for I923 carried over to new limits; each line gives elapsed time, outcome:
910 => 122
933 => 116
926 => 94.9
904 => 127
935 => 119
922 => 96.6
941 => 136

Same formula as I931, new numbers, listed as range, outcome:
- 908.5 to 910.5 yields 122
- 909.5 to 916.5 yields 114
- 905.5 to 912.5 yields 115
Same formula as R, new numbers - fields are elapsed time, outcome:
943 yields 158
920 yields 103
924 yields 92.9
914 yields 116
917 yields 114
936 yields 121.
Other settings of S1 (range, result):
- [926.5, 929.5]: 98.1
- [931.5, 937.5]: 113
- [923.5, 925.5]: 92.9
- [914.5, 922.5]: 96.6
